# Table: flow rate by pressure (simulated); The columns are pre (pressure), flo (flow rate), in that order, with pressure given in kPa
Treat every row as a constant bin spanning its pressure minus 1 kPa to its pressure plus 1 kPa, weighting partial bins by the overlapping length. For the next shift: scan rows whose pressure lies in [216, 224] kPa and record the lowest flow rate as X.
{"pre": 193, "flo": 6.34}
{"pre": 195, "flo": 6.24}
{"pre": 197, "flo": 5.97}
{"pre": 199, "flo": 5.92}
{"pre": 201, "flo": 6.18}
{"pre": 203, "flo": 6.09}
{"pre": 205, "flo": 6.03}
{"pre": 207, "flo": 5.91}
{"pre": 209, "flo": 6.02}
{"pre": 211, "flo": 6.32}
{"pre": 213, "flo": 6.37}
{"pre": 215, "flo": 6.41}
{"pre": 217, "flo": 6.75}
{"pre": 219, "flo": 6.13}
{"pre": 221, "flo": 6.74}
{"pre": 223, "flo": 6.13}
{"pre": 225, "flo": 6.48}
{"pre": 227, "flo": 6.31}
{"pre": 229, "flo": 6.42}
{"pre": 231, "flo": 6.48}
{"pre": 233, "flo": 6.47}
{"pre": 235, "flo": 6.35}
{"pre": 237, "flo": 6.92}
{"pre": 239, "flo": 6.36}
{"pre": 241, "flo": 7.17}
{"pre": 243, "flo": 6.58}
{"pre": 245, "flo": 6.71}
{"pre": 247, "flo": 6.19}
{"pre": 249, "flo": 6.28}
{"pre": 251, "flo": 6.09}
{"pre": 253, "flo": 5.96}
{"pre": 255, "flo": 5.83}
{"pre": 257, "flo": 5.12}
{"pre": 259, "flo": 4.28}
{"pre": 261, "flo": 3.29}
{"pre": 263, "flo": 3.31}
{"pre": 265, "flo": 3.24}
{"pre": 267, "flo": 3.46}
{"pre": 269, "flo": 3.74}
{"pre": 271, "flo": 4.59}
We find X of 6.13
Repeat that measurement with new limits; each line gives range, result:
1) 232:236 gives 6.35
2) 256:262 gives 3.29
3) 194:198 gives 5.97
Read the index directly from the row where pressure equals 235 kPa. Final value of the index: 6.35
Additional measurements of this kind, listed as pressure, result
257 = 5.12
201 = 6.18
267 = 3.46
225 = 6.48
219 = 6.13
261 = 3.29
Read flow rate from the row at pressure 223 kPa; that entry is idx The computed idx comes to 6.13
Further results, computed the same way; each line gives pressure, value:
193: 6.34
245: 6.71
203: 6.09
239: 6.36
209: 6.02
